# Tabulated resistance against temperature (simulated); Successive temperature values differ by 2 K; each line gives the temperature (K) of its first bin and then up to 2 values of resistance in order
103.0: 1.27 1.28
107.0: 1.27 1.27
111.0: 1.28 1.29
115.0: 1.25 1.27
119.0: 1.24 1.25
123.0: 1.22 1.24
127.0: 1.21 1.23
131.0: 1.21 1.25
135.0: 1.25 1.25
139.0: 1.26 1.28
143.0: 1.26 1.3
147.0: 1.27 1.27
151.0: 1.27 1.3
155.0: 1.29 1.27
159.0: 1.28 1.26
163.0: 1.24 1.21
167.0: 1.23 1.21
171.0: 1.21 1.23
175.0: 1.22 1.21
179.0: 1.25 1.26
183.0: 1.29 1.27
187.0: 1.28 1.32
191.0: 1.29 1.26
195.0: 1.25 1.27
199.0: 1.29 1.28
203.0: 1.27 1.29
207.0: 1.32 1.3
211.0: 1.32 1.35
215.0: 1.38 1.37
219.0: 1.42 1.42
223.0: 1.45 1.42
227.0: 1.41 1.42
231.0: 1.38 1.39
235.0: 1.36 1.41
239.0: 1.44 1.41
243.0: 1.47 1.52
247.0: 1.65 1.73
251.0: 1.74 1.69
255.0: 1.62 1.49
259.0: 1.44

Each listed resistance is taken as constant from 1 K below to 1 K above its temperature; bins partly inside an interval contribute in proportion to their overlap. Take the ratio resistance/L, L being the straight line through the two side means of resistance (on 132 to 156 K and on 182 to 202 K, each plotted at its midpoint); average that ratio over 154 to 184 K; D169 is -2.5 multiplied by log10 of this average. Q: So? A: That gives 0.027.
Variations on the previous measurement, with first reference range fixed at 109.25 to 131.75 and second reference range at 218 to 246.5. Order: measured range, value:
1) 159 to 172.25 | 0.075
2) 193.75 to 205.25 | 0.082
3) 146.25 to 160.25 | 0.017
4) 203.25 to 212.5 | 0.065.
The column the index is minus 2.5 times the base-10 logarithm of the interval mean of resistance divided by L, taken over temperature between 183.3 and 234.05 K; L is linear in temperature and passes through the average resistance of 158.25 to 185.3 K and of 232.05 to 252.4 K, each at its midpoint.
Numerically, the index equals 0.04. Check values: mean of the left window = 1.24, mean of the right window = 1.52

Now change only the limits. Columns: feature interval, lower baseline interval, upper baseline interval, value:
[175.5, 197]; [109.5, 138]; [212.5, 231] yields 0.067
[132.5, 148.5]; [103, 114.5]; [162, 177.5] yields -0.016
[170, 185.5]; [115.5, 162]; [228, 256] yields 0.095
